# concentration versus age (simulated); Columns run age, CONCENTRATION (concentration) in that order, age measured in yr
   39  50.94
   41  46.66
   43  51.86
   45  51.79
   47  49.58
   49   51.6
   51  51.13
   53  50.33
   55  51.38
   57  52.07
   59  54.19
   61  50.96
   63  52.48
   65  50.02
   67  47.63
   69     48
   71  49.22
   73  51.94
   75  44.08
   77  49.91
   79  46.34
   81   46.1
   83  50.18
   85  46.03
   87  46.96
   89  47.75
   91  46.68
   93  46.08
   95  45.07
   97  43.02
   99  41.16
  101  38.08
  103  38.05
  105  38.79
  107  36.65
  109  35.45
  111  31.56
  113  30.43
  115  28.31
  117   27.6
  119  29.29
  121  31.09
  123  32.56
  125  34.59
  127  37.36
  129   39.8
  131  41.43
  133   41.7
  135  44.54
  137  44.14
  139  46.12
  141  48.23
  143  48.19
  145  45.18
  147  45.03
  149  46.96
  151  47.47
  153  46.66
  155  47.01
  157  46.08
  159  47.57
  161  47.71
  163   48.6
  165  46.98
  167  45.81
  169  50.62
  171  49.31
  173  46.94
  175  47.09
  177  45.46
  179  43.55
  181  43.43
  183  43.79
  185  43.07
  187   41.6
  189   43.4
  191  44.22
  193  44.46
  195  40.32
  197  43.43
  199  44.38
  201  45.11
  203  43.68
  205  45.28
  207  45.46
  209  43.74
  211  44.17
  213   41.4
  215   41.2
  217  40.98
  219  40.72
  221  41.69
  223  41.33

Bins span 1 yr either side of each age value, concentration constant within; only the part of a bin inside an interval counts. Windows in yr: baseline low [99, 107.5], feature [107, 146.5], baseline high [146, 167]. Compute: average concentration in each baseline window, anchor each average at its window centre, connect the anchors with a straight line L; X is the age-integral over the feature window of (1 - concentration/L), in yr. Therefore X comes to 4.2 yr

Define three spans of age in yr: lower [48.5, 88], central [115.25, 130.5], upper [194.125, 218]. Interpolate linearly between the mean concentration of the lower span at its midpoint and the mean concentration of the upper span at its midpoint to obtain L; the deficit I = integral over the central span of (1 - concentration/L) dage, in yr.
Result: 4.5 yr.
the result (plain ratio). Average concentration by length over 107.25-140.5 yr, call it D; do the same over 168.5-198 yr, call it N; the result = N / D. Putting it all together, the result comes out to 1.23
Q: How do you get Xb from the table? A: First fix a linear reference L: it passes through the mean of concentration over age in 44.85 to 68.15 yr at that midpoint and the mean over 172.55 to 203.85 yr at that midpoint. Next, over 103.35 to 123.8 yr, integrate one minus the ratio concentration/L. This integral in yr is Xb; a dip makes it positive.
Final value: 6.7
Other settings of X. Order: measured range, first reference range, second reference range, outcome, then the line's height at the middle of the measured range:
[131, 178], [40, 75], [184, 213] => -0.8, 45.8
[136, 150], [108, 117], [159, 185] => -2.6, 39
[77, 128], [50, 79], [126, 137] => 6.9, 45.1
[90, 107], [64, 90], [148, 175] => 2.2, 47.9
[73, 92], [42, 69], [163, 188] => 0.9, 49.8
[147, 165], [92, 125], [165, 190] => -2.0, 42.4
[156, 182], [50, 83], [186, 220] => -1.2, 44.8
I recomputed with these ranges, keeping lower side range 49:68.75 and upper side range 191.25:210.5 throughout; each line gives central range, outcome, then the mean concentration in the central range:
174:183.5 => 0.08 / 44.7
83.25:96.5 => 0.80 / 46.5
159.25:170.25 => -0.52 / 47.9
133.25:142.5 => 0.31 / 45.6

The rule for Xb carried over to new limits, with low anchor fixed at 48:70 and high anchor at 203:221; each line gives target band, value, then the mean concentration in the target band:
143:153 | 0.0 yr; 46.4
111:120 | 3.5 yr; 29.2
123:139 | 2.3 yr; 40.4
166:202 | -0.4 yr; 44.8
